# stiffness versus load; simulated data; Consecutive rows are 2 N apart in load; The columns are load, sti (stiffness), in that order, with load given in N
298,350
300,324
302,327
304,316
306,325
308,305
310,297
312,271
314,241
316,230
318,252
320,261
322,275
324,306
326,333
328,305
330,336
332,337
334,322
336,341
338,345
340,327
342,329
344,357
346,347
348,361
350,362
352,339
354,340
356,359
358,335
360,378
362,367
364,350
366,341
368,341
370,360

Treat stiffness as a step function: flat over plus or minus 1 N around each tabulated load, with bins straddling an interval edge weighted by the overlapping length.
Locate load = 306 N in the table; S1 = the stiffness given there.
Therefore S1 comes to 325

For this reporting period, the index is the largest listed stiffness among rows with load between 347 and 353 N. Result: 362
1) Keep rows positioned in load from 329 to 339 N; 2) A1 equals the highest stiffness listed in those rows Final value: 345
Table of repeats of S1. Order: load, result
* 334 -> 322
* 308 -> 305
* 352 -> 339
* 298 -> 350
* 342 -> 329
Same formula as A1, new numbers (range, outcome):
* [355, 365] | 378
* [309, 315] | 297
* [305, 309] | 325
